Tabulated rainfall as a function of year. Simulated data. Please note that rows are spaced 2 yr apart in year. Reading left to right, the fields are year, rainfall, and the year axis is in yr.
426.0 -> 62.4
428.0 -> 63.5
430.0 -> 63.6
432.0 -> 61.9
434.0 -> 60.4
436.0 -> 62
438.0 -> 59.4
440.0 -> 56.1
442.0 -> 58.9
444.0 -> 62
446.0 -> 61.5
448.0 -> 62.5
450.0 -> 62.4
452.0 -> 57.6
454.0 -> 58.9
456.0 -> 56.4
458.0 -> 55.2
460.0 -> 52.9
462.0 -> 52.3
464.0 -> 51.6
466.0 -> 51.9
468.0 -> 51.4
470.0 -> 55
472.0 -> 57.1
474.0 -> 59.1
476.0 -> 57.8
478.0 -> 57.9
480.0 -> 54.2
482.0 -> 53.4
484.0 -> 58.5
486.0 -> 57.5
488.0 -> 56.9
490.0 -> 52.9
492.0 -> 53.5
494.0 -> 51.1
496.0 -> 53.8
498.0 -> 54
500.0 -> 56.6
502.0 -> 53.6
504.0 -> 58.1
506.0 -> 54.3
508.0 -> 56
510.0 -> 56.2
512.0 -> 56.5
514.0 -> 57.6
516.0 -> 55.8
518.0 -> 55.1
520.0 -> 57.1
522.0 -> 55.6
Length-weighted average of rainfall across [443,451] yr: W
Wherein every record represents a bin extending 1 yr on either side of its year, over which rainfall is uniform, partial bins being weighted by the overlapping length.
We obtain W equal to 62.1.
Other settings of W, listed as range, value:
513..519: 56.2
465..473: 53.8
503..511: 56.1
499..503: 55.1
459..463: 52.6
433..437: 61.2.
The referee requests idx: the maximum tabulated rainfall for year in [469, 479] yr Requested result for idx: 59.1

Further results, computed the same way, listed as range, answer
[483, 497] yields 58.5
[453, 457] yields 58.9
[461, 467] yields 52.3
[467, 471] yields 55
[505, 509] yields 56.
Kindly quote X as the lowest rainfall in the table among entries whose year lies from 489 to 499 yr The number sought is 51.1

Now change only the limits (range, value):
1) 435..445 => 56.1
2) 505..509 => 54.3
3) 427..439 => 59.4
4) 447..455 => 57.6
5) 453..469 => 51.4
